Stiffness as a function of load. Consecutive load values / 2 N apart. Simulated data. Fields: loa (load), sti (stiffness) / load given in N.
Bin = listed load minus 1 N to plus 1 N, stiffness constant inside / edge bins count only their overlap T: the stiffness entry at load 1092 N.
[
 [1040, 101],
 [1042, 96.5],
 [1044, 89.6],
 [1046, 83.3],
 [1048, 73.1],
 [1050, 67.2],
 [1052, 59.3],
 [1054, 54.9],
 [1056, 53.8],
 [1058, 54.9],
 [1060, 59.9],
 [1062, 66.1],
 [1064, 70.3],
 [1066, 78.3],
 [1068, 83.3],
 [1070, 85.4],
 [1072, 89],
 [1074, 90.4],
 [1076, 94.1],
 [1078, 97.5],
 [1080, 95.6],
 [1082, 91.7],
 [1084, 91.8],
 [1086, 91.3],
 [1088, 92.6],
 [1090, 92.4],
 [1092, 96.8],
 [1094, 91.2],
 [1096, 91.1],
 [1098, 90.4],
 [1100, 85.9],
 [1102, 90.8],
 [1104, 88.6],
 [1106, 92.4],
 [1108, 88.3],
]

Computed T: 96.8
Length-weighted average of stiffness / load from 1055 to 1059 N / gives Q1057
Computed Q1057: 54.3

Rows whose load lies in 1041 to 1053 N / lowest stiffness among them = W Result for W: 59.3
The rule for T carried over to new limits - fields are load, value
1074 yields 90.4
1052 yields 59.3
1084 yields 91.8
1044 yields 89.6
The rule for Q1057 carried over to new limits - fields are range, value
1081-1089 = 91.8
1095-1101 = 89.1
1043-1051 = 78.3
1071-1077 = 91.2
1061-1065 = 68.2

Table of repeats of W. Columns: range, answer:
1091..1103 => 85.9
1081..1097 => 91.1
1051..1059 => 53.8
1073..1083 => 90.4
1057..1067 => 54.9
